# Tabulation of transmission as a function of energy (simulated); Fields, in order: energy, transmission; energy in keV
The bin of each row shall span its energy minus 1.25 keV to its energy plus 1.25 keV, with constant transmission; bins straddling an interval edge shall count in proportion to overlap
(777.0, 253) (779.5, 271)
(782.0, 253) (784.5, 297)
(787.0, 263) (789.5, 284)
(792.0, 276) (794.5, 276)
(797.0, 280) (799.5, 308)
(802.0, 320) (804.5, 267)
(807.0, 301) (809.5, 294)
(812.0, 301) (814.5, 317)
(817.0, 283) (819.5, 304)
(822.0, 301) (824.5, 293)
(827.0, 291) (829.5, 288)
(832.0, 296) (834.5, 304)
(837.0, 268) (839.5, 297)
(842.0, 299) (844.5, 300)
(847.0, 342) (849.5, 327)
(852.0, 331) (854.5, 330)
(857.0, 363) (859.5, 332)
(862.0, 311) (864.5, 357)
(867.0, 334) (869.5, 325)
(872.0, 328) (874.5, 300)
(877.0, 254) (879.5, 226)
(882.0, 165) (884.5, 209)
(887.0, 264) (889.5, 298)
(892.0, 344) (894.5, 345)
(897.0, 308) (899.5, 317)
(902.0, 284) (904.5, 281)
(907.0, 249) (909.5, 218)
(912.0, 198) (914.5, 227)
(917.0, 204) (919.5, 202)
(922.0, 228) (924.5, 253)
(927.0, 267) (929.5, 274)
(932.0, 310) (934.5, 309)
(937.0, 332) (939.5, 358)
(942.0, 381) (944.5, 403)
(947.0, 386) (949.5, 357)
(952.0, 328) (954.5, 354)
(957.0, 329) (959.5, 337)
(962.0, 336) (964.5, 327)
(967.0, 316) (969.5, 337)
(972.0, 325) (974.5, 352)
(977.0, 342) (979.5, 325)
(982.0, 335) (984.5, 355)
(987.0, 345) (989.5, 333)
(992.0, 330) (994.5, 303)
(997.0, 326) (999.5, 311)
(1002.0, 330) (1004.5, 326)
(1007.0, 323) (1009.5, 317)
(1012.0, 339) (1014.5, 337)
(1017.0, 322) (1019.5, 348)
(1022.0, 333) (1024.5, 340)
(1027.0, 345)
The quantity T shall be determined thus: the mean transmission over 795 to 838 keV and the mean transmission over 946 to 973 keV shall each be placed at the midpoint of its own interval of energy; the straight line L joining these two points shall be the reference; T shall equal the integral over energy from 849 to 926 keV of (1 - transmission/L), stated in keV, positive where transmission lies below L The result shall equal 8.6 keV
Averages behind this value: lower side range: 295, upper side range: 339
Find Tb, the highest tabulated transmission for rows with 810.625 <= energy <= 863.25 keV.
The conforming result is 363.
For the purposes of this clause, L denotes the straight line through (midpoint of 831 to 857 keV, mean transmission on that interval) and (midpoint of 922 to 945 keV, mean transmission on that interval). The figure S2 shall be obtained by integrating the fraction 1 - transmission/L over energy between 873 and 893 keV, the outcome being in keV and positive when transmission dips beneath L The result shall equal 3.5 keV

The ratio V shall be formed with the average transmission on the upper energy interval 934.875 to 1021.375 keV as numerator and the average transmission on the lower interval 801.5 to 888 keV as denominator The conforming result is 1.14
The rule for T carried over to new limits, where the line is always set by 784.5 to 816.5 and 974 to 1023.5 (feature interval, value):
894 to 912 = 2.0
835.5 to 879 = -2.0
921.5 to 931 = 1.7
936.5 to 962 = -2.8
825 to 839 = 0.3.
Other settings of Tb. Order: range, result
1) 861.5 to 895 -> 357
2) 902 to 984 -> 403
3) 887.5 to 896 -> 345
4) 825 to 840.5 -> 304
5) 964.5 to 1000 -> 355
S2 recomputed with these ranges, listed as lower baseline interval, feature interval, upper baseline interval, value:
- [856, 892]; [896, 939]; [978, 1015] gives 5.8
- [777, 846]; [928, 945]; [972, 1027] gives -0.9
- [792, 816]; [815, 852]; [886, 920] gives -1.8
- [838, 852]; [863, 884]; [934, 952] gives 2.8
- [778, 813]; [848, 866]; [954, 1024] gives -2.2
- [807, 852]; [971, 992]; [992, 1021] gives -1.1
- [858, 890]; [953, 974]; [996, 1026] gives -1.3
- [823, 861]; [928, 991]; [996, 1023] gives -3.1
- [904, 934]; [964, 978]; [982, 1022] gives -1.7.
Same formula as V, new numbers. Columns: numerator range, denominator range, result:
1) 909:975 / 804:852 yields 1.02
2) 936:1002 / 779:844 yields 1.17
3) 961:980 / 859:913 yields 1.17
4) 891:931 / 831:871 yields 0.82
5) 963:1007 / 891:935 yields 1.24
